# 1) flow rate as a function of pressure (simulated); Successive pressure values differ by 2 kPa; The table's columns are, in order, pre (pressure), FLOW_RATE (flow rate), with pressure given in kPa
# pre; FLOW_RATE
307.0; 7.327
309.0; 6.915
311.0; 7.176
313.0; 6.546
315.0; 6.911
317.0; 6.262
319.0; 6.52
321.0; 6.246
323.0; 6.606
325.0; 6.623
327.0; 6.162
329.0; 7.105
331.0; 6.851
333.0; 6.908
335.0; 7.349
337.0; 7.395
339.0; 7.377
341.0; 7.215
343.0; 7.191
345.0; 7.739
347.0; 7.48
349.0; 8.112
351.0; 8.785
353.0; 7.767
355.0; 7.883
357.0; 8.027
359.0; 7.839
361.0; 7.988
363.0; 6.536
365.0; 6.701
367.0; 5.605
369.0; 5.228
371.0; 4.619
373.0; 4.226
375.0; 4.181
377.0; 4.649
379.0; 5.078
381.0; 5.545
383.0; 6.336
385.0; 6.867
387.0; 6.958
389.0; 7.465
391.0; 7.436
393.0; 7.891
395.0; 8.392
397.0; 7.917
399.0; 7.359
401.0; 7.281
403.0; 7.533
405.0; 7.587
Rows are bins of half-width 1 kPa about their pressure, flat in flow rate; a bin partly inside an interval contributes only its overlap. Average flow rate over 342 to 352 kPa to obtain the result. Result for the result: 7.86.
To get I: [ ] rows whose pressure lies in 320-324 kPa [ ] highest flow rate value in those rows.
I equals 6.606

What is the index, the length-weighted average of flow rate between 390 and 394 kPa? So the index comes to 7.66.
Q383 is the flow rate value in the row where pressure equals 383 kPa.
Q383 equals 6.336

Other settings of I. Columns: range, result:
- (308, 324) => 7.176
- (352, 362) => 8.027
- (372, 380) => 5.078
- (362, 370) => 6.701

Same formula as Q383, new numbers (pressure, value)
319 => 6.52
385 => 6.867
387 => 6.958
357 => 8.027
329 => 7.105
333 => 6.908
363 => 6.536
